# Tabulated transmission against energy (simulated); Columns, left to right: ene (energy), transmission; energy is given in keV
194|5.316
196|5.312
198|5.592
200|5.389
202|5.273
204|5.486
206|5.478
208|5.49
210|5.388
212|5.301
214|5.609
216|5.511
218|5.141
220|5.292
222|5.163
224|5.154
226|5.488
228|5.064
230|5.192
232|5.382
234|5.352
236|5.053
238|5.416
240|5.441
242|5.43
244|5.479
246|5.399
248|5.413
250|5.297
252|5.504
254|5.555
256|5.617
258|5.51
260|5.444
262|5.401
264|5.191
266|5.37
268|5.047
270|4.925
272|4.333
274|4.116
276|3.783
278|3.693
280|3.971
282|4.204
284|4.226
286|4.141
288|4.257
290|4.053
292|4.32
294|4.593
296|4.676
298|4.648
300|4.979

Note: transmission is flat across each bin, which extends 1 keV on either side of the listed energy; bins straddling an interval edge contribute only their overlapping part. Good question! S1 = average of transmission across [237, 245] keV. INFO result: 5.44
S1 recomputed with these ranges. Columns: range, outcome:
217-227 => 5.25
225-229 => 5.28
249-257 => 5.49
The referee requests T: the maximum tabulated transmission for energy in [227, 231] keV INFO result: 5.192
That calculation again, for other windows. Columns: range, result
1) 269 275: 4.925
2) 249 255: 5.555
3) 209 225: 5.609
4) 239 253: 5.504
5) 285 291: 4.257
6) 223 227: 5.488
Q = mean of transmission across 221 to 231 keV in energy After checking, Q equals 5.21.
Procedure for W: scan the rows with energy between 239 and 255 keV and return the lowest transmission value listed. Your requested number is 5.297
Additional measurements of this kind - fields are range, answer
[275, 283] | 3.693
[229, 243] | 5.053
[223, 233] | 5.064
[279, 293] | 3.971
